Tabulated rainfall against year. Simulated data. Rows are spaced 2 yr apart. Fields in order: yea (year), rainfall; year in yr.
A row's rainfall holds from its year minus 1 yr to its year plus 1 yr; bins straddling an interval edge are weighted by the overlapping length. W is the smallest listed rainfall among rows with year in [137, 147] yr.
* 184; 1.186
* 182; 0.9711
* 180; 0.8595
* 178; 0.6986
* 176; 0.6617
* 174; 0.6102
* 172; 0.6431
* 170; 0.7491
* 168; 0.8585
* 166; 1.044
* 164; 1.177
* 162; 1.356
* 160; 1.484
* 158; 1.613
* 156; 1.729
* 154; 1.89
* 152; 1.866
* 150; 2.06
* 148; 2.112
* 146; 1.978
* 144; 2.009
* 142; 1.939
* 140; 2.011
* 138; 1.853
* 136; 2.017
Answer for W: 1.853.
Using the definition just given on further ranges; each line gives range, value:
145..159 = 1.613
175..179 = 0.6617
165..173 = 0.6431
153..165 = 1.177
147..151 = 2.06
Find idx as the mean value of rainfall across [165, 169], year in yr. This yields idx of 0.951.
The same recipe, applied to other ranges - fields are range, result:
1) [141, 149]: 2.01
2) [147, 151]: 2.09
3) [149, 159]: 1.83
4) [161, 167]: 1.19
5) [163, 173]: 0.894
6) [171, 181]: 0.695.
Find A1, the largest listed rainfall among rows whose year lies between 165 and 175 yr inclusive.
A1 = 1.044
